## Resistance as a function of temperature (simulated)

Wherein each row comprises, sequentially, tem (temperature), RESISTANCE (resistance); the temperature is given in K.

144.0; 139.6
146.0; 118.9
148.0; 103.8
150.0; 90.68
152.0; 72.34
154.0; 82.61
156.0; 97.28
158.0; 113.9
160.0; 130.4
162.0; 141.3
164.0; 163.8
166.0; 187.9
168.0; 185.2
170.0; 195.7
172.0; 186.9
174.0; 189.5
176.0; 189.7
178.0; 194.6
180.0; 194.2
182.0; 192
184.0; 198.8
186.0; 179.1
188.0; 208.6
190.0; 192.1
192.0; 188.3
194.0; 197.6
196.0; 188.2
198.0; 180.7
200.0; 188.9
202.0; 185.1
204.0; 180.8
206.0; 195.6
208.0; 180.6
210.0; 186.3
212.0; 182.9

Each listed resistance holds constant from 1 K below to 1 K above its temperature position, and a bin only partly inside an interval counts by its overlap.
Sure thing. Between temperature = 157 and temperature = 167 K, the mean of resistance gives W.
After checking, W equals 147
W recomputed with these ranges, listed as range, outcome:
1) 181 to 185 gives 195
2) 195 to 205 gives 185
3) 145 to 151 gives 104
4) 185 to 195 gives 193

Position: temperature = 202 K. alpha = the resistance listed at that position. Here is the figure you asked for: 185.1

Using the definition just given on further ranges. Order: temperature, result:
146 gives 118.9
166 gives 187.9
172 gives 186.9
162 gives 141.3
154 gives 82.61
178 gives 194.6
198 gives 180.7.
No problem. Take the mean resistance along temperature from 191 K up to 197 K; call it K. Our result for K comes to 191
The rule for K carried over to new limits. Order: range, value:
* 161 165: 153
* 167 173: 189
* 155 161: 114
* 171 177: 189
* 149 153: 81.5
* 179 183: 193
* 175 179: 192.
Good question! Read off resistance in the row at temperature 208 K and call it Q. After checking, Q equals 180.6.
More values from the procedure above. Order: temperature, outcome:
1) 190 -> 192.1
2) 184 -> 198.8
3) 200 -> 188.9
